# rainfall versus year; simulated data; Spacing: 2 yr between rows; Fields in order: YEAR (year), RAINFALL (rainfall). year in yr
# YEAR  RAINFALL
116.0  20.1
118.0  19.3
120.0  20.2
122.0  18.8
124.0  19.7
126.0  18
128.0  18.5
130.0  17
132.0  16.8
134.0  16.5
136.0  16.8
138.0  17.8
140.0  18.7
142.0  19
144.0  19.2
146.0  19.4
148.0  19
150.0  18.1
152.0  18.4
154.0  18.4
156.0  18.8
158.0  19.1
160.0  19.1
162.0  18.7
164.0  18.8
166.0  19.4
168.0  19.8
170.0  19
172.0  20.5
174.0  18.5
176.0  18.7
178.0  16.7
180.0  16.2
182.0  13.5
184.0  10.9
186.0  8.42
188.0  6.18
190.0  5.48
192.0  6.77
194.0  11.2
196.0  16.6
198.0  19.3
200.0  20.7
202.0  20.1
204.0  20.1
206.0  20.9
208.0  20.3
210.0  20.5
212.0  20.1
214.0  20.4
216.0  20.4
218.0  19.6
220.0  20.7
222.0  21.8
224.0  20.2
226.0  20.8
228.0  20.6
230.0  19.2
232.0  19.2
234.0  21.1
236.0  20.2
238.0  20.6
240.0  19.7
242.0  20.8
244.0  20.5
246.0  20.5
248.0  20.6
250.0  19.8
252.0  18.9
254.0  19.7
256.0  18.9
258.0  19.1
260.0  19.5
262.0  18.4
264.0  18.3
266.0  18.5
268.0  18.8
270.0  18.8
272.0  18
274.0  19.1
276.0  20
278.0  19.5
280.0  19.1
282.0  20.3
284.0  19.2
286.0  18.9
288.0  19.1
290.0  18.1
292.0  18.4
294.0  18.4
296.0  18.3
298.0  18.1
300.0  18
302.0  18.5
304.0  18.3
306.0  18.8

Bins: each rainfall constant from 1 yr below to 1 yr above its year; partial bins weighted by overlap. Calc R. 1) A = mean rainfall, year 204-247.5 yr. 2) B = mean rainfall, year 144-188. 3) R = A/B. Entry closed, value 1.17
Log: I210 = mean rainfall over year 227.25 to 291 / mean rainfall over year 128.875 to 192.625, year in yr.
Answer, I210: 1.17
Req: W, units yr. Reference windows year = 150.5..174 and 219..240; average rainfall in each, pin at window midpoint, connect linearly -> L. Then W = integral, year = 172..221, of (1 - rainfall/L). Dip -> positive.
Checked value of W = 8.29 yr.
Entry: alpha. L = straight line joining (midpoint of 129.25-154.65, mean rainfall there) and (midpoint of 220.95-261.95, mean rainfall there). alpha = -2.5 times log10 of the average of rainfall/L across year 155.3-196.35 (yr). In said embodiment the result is 0.217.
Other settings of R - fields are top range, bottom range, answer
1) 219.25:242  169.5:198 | 1.50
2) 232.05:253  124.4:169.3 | 1.10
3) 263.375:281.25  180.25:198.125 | 1.76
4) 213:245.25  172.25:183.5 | 1.22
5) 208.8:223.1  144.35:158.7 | 1.09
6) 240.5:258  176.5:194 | 1.84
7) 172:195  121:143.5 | 0.69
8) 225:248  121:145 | 1.12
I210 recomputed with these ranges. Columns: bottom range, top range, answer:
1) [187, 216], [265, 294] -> 1.15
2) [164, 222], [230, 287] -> 1.15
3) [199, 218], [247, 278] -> 0.94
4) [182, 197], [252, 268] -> 1.96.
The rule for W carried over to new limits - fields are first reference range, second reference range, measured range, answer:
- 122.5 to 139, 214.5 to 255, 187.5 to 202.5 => 4.67 yr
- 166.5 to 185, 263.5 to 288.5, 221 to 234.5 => -1.67 yr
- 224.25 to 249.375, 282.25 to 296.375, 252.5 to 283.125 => 0.48 yr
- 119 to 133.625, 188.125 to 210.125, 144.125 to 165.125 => -1.66 yr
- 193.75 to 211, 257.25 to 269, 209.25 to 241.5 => -2.20 yr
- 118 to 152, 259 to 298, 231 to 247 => -1.37 yr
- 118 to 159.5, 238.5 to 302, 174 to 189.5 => 4.65 yr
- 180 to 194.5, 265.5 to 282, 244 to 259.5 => -2.93 yr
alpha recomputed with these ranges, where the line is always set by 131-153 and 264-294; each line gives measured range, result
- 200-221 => -0.10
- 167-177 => -0.06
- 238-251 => -0.09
